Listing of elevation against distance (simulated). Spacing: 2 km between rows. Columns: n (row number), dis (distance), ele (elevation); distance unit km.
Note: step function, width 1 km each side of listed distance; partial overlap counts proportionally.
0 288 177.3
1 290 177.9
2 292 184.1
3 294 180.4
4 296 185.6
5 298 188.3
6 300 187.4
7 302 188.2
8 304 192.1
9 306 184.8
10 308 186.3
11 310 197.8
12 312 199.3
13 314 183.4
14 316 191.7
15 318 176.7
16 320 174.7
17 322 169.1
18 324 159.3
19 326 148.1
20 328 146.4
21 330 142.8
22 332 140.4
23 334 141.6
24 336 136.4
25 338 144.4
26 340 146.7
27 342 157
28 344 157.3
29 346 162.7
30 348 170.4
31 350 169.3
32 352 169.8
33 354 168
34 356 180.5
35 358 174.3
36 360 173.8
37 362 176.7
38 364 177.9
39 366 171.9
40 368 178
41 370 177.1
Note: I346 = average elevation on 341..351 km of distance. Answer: 163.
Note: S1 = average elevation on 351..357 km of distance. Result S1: 173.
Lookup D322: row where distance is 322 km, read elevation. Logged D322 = 169.1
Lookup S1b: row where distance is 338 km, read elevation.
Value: 144.4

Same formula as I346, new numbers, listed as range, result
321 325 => 164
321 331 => 153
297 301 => 188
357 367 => 175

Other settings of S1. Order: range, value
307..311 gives 192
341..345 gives 157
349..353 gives 170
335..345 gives 148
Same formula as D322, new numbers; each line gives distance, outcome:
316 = 191.7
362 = 176.7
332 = 140.4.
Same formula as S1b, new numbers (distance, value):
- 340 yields 146.7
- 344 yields 157.3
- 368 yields 178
